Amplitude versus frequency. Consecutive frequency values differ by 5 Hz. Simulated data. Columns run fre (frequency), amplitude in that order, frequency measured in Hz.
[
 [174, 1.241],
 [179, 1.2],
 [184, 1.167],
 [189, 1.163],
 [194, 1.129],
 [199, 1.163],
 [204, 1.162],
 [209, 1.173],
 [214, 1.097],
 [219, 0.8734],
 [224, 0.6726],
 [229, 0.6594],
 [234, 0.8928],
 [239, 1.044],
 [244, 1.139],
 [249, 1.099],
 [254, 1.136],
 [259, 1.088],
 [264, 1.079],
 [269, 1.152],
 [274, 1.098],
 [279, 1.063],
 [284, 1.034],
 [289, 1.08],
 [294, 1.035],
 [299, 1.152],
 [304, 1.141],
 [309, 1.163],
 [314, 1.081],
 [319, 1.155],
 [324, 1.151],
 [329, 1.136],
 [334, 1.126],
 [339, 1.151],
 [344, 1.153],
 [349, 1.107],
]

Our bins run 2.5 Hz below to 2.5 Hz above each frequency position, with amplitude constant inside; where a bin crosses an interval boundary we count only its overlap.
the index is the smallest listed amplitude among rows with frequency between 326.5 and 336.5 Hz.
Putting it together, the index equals 1.126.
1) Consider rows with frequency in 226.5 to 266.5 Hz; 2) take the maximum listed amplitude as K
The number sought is 1.139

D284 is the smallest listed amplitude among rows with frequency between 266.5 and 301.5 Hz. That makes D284 1.034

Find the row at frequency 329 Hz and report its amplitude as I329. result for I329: 1.136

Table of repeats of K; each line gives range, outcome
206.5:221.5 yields 1.173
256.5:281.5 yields 1.152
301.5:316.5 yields 1.163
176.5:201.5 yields 1.2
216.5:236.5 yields 0.8928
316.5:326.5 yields 1.155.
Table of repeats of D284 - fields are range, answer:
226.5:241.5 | 0.6594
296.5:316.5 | 1.081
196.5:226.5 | 0.6726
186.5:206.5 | 1.129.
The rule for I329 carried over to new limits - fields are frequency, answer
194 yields 1.129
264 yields 1.079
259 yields 1.088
